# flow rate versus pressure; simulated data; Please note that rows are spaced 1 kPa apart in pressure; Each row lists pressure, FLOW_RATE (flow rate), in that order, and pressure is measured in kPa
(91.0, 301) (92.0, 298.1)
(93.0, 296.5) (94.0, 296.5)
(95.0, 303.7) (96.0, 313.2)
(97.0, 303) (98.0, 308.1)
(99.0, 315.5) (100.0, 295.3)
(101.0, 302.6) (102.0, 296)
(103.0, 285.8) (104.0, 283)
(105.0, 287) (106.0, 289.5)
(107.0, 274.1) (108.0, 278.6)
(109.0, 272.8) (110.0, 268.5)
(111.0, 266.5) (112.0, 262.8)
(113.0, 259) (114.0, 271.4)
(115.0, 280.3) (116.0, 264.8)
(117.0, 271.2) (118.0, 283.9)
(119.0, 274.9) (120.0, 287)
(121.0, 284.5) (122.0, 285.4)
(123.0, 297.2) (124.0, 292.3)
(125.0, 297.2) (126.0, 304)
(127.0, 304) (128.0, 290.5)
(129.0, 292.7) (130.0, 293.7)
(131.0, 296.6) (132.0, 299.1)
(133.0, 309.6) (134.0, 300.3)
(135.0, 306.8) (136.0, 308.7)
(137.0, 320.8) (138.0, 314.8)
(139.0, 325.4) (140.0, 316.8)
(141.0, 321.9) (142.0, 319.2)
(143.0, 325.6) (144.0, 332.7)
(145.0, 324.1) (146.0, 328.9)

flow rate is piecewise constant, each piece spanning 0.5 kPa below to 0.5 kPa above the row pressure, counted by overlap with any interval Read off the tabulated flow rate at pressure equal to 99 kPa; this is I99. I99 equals 315.5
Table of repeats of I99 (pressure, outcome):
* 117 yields 271.2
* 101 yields 302.6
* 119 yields 274.9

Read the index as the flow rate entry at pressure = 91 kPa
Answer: 301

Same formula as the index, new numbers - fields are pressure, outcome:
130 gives 293.7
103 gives 285.8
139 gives 325.4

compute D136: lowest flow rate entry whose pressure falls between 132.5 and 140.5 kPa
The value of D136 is 300.3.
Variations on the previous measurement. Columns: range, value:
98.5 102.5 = 295.3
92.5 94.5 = 296.5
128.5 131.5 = 292.7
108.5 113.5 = 259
